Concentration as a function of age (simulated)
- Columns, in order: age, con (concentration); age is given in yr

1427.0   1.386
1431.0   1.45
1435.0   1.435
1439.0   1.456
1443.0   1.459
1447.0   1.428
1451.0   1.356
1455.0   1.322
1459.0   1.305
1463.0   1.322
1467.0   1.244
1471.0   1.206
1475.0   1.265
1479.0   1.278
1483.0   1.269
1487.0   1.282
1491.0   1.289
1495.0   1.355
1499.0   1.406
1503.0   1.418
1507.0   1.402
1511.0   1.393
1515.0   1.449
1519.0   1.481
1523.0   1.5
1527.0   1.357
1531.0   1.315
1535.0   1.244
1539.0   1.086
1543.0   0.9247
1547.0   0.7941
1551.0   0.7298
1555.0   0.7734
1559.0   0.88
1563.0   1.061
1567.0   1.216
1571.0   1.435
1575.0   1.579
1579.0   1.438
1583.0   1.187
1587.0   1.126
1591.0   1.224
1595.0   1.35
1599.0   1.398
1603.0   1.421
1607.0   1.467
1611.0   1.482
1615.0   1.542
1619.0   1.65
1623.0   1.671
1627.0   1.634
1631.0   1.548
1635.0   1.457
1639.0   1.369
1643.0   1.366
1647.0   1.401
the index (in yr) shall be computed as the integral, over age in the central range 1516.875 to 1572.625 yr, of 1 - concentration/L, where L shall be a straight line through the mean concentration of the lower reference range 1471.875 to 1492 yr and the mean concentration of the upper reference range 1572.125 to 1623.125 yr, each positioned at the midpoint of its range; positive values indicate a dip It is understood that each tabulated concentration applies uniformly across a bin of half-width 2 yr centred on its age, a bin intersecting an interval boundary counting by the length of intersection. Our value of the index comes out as 9.1 yr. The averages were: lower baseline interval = 1.27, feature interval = 1.13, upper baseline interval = 1.42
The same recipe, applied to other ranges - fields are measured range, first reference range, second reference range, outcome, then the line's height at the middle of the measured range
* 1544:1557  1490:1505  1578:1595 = 5.2 yr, 1.3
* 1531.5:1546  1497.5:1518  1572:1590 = 3.1 yr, 1.38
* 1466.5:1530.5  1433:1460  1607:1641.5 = 3.9 yr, 1.44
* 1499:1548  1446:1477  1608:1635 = 3.8 yr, 1.41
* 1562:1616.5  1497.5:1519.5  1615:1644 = 5.2 yr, 1.5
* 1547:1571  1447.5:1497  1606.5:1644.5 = 7.8 yr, 1.42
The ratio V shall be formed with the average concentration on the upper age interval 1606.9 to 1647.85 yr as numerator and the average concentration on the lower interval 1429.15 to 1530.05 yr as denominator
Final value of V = 1.11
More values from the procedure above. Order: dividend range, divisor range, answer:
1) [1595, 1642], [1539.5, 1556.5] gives 1.81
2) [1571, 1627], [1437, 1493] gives 1.09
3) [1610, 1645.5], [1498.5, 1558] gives 1.26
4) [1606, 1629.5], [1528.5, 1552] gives 1.52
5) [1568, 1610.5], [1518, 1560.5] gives 1.25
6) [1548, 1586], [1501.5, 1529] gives 0.79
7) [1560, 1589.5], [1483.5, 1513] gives 0.94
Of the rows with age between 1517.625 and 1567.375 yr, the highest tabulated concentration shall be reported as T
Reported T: 1.5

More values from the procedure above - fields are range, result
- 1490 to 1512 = 1.418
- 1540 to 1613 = 1.579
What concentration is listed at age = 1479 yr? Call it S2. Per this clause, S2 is 1.278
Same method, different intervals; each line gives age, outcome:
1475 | 1.265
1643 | 1.366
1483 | 1.269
